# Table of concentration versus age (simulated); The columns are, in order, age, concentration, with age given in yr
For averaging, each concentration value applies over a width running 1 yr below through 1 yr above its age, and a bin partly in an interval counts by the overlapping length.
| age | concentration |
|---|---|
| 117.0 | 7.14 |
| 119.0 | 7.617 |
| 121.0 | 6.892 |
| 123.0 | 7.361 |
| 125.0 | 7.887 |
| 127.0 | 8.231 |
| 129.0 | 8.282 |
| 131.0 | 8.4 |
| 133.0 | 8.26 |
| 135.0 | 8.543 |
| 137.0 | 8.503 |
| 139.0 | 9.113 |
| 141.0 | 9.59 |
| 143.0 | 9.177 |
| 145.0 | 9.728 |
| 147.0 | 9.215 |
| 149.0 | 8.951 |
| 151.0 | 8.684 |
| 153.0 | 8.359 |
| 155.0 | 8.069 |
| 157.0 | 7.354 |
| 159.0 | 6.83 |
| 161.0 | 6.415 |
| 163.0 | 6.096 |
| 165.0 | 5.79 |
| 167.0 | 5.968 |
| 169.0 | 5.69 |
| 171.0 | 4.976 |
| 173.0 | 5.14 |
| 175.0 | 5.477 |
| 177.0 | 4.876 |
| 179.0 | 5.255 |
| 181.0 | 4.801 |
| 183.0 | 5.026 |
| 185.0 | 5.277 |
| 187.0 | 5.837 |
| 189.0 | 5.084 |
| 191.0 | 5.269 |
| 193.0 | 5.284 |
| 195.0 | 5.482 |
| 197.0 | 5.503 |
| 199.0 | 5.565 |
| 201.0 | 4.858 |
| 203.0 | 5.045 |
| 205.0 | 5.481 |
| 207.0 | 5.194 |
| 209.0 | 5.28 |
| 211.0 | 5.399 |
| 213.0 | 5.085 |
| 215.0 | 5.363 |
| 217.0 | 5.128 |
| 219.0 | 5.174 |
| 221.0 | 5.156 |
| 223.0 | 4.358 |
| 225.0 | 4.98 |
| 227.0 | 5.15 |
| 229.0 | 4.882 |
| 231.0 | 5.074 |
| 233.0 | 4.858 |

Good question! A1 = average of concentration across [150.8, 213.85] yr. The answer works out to 5.73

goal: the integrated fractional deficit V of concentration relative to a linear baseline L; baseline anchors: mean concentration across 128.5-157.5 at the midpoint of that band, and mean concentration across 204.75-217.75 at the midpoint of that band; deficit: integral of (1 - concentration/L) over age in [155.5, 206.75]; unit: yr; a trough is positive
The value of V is 9.1 yr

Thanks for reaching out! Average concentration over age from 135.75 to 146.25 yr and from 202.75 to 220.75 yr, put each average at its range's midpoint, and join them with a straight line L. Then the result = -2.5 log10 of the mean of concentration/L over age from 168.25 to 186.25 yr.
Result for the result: 0.35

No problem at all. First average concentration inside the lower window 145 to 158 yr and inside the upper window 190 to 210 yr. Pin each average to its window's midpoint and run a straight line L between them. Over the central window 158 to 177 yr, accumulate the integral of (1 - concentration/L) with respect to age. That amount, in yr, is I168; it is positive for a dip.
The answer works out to 4.35 yr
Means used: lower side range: 8.54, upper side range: 5.3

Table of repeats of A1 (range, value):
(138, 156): 8.99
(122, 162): 8.35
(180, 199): 5.3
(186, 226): 5.23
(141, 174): 7.35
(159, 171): 5.98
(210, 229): 5.08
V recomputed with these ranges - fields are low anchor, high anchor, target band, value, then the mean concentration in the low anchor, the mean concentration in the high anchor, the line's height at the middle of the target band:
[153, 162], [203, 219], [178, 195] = 2.6 yr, 7.3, 5.25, 6.19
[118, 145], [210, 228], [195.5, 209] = 1.0 yr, 8.35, 5.09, 5.71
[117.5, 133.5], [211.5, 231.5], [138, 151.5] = -3.6 yr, 7.83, 5.04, 7.27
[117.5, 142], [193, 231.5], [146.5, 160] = -1.5 yr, 8.2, 5.17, 7.34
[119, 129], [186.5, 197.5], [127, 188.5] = -4.8 yr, 7.66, 5.39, 6.53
